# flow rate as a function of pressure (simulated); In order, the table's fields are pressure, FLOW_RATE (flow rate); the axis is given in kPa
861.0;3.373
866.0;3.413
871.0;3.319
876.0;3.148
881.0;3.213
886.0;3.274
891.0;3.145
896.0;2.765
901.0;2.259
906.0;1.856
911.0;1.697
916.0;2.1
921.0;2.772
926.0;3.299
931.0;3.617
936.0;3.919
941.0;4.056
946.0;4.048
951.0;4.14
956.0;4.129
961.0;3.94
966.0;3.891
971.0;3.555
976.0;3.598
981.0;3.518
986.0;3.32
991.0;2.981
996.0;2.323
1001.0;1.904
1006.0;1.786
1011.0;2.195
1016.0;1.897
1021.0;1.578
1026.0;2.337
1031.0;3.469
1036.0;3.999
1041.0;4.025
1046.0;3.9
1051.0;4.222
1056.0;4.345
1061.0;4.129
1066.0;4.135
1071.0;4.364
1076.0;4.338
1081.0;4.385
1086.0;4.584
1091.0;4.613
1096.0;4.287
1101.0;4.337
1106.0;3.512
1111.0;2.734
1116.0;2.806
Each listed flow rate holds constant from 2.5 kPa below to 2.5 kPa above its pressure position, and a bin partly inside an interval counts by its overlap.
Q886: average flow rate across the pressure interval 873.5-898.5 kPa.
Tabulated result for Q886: 3.11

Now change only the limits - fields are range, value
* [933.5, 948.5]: 4.01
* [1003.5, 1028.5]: 1.96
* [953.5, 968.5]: 3.99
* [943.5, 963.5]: 4.06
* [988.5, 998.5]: 2.65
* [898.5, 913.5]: 1.94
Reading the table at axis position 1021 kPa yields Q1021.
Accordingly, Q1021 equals 1.578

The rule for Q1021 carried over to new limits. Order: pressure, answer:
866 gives 3.413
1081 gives 4.385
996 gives 2.323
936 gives 3.919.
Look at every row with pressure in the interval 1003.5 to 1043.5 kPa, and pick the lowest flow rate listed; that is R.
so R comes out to 1.578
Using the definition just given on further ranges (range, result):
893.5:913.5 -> 1.697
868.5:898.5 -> 2.765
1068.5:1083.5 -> 4.338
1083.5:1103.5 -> 4.287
